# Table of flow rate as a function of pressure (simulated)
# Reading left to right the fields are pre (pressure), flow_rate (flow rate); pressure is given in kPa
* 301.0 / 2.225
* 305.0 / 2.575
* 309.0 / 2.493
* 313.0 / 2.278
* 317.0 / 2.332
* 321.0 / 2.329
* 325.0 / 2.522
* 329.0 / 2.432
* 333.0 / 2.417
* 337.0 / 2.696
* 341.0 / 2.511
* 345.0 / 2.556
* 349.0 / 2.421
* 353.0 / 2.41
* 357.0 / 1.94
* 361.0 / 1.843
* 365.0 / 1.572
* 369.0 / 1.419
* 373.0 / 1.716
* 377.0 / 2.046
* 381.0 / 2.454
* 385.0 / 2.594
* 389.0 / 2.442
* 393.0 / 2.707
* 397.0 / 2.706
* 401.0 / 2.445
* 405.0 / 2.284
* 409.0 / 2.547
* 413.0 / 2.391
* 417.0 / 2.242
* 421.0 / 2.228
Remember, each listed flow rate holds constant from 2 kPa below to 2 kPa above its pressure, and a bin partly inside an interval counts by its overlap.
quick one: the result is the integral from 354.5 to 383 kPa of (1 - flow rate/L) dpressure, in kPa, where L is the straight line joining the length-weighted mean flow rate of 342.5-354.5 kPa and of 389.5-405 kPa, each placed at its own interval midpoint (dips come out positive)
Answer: 7.3 kPa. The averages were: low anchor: 2.47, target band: 1.87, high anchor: 2.56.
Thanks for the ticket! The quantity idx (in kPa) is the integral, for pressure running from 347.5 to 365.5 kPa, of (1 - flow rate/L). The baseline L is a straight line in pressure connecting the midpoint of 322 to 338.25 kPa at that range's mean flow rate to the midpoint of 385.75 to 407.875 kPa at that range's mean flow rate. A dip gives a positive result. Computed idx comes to 3.17 kPa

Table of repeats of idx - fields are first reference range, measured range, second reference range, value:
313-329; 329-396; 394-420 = 4.5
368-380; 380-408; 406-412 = -4.4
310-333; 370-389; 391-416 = 2.2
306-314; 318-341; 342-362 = -1.2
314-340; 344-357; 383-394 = 0.6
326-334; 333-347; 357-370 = -2.2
